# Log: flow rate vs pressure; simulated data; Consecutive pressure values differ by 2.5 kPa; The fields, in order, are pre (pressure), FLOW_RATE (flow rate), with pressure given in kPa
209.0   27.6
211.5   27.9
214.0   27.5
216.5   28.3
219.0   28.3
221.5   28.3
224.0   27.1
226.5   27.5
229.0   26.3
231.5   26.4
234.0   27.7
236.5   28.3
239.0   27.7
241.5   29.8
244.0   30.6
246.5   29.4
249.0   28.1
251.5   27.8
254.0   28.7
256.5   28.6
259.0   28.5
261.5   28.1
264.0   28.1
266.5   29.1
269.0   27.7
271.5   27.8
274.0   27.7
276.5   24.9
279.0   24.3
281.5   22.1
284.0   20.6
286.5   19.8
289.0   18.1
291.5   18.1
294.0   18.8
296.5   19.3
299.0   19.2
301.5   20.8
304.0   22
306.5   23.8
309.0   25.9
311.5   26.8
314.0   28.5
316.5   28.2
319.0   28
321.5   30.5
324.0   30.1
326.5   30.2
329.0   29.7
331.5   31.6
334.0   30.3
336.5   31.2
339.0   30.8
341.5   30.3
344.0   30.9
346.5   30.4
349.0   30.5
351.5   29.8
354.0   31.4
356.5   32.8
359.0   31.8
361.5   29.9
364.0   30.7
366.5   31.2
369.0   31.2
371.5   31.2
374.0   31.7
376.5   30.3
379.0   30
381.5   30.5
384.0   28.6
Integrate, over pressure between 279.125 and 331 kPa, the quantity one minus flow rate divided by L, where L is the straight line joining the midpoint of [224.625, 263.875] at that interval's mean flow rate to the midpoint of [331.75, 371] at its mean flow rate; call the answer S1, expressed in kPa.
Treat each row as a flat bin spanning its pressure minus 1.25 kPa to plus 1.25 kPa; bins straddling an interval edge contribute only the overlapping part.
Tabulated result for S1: 9.8 kPa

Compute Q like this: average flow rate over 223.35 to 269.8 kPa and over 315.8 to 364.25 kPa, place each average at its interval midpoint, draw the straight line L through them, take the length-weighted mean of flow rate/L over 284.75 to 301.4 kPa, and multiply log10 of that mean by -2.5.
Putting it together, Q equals 0.47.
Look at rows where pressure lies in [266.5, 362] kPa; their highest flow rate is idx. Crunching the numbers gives 32.8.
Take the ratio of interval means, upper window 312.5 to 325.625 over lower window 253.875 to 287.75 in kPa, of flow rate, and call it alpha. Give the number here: 1.1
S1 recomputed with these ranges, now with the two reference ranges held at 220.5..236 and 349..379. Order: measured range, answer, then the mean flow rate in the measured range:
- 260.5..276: 0.24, 27.9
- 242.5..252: -0.45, 29.1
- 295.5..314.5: 4.05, 23.1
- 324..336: -0.15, 30.5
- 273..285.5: 2.14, 23.8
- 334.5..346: -0.14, 30.7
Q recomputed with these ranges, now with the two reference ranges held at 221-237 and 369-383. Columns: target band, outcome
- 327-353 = -0.02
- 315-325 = 0.01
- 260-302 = 0.22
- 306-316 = 0.10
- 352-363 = -0.04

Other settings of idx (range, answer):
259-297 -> 29.1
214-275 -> 30.6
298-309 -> 25.9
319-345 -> 31.6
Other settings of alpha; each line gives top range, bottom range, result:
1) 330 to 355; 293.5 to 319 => 1.30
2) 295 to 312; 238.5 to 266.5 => 0.78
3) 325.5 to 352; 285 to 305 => 1.57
